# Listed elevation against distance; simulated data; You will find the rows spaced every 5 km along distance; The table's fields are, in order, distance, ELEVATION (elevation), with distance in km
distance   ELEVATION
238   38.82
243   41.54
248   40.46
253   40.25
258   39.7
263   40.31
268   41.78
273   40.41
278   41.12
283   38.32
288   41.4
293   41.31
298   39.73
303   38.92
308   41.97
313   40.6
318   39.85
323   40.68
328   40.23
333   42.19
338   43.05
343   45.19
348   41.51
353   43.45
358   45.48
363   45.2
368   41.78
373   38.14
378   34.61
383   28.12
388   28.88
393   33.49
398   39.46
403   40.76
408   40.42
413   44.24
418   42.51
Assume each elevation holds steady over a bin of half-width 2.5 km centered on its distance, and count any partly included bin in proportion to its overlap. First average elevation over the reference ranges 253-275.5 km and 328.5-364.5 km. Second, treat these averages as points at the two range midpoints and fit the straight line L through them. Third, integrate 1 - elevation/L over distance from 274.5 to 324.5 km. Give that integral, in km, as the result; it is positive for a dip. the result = 1.68 km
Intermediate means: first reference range 40.5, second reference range 43.5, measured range 40.4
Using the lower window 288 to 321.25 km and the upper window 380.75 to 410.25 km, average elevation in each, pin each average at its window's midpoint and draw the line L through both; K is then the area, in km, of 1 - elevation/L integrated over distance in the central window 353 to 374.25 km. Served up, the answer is -3.4 km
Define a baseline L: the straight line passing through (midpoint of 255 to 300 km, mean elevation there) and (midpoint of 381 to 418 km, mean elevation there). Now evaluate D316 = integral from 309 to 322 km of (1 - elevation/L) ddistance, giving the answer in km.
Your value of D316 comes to -0.4 km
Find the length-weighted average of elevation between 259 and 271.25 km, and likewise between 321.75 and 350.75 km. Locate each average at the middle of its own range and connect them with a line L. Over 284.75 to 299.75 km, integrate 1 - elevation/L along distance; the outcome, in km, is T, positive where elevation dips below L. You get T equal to 0.2 km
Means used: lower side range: 40.8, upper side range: 42.2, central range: 40.7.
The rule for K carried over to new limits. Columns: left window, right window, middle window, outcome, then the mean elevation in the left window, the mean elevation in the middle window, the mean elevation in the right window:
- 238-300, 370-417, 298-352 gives -3.7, 40.5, 41.4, 36.7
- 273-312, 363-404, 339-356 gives -2.5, 40.4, 43.4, 36.1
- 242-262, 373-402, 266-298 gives -1.4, 40.4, 40.6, 33.8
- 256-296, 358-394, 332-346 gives -2.0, 40.5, 43.5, 36.5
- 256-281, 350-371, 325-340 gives 0.4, 40.6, 41.7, 43.8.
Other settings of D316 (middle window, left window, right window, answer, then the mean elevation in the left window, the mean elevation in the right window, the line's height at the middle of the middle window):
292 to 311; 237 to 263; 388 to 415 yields -0.35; 40.2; 38.6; 39.7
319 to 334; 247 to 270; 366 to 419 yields -0.75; 40.5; 37.3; 38.9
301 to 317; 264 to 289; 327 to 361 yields 0.51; 40.5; 43.2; 41.8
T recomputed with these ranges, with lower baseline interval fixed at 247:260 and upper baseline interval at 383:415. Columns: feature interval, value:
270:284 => -0.2 km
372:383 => 0.9 km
